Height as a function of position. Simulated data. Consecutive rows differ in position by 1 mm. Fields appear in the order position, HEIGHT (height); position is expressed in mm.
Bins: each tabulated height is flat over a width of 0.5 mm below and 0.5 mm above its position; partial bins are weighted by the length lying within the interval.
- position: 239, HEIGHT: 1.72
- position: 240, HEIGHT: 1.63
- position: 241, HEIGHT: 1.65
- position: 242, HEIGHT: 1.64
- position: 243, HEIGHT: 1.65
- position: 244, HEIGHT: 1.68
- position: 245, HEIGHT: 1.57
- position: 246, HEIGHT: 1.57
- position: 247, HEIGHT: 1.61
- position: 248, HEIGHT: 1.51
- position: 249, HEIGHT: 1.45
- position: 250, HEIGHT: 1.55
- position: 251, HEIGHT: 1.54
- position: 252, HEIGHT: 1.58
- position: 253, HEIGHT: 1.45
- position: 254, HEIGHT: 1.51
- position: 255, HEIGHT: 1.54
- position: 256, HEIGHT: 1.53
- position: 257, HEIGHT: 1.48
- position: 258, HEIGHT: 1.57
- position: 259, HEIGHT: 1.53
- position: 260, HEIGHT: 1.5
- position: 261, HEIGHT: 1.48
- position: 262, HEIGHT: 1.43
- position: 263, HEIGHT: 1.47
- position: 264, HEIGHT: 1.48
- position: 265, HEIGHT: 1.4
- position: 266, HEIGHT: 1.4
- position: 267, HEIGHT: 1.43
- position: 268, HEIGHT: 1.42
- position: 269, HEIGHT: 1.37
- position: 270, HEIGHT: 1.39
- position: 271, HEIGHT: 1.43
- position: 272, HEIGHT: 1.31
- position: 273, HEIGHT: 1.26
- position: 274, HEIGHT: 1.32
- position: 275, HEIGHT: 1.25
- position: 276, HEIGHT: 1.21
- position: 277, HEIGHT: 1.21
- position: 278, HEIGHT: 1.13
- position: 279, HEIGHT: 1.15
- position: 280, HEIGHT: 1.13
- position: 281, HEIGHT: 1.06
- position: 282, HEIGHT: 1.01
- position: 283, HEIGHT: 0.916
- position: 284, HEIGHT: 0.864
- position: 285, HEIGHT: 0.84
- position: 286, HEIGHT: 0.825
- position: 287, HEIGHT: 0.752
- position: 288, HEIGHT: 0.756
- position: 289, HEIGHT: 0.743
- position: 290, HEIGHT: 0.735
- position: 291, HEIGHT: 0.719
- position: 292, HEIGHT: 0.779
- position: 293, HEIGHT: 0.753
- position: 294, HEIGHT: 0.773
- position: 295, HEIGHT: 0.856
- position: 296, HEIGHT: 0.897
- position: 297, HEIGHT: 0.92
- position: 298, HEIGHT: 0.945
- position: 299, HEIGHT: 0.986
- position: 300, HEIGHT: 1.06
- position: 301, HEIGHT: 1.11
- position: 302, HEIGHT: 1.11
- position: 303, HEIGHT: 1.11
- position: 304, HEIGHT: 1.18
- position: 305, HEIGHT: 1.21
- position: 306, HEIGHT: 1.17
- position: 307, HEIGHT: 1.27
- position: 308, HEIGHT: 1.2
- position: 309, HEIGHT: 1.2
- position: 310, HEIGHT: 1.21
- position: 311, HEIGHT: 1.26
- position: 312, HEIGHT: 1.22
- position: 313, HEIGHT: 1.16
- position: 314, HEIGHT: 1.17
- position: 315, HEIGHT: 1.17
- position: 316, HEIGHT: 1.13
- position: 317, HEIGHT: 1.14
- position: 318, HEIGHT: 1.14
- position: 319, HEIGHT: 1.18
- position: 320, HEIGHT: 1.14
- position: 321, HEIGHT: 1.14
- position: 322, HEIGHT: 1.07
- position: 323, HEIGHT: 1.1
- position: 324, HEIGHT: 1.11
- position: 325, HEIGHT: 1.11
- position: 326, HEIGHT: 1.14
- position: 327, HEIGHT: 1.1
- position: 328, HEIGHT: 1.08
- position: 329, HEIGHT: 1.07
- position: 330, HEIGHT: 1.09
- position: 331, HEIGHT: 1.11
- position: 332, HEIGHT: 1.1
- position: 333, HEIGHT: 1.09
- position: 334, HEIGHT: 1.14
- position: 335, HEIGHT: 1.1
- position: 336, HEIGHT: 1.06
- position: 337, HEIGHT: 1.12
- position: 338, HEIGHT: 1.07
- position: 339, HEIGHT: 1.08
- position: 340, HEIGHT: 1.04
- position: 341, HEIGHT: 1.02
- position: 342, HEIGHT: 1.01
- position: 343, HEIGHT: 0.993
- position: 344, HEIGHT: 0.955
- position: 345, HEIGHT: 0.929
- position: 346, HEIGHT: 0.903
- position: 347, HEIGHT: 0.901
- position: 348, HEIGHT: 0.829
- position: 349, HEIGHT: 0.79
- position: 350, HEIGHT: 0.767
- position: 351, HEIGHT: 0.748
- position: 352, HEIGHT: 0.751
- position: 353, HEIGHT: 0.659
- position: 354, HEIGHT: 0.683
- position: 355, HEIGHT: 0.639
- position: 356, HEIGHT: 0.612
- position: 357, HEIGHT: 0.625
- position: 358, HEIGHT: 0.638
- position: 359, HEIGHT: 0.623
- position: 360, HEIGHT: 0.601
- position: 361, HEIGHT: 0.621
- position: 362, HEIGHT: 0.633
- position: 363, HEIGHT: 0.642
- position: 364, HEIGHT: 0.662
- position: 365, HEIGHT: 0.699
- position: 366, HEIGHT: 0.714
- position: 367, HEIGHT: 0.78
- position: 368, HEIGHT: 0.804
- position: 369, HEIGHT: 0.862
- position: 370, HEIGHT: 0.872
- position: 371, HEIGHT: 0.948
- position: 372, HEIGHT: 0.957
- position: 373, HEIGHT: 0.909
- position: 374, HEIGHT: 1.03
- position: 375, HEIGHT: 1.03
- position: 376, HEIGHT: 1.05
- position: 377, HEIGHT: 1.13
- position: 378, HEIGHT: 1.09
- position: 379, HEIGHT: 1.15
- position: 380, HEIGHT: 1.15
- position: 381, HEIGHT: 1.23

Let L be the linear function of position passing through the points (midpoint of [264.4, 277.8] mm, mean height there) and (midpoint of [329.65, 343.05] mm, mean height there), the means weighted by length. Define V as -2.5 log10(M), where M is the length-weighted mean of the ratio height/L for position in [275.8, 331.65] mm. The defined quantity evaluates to 0.15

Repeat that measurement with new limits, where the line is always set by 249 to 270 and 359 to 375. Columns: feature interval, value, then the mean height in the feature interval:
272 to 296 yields 0.35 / 0.964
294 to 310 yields 0.12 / 1.08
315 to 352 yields -0.04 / 1.04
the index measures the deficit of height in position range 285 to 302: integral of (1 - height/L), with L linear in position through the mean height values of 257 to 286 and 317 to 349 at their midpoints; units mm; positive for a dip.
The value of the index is 4.8 mm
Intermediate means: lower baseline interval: 1.28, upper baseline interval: 1.06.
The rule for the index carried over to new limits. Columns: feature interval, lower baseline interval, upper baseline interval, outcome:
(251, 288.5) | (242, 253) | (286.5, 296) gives -3.8 mm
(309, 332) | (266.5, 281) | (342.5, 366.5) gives -4.2 mm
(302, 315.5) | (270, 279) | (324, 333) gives -0.4 mm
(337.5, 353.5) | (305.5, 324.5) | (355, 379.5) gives 1.0 mm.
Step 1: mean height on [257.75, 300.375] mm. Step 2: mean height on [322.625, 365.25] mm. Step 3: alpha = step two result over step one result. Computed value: 0.80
